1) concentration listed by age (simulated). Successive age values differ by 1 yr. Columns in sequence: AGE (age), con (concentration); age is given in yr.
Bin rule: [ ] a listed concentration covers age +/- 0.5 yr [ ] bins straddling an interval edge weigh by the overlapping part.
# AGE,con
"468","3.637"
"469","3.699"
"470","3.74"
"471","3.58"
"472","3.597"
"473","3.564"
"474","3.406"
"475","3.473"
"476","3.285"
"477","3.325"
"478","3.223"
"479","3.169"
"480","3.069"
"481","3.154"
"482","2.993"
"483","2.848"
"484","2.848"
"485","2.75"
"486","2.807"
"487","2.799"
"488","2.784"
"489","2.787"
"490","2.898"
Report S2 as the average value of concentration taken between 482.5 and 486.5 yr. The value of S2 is 2.81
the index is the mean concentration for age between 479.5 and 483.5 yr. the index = 3.02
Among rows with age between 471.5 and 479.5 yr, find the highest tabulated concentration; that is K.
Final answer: 3.597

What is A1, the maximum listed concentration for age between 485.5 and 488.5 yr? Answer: 2.807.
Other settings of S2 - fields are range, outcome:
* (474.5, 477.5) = 3.36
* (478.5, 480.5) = 3.12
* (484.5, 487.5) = 2.79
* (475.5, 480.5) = 3.21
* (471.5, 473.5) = 3.58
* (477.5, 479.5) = 3.2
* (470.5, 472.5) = 3.59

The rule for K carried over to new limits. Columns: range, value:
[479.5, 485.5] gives 3.154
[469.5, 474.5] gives 3.74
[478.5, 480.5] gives 3.169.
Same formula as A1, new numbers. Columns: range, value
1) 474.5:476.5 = 3.473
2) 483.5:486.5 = 2.848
